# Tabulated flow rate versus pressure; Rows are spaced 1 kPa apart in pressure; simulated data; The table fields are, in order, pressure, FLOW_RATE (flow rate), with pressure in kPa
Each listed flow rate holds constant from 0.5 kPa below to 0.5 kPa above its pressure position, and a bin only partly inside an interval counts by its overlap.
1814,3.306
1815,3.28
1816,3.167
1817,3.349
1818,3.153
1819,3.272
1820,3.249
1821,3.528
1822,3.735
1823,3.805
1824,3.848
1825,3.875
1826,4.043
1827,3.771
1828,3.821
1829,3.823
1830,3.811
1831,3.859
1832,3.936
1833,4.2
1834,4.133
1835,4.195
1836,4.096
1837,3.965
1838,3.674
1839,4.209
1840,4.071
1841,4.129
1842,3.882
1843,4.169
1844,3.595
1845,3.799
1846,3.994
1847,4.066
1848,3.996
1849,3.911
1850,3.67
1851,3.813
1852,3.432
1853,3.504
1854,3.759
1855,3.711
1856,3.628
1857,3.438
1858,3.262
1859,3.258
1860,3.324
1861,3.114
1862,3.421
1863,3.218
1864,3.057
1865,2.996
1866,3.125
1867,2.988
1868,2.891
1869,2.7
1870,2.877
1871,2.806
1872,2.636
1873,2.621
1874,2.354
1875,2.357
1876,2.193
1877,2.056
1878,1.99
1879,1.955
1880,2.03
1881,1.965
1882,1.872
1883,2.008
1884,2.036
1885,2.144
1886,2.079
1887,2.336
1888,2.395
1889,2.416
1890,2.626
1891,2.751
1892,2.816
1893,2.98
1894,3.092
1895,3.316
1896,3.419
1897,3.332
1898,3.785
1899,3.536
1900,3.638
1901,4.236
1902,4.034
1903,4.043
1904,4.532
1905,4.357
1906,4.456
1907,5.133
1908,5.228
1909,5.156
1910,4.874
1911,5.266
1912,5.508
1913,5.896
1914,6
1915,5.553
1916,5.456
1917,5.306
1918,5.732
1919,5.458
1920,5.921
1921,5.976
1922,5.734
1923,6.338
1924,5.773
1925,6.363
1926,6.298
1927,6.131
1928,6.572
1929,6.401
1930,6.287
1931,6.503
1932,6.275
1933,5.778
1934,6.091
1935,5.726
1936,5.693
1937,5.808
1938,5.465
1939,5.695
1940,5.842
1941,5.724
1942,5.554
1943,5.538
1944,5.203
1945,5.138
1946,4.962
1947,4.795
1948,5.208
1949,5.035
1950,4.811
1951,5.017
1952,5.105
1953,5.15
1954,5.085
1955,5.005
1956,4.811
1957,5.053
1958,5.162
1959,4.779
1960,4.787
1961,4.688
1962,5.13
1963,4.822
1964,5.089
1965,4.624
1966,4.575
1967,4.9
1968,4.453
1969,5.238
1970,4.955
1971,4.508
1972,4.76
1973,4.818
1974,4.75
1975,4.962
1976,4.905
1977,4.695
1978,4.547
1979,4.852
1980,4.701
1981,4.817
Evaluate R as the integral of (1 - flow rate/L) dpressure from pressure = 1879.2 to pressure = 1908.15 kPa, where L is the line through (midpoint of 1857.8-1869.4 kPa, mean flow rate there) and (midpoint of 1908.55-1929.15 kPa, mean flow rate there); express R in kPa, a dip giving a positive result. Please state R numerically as 9.3 kPa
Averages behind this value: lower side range 3.11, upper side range 5.79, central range 3.16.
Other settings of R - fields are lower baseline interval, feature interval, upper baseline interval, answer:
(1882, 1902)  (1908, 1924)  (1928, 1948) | -4.6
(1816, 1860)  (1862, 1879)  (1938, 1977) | 5.9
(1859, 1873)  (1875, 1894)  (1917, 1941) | 7.9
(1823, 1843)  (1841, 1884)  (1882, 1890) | -0.8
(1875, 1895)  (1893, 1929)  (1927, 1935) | -3.6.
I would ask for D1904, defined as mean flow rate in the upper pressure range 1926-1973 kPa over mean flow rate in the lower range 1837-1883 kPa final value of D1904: 1.67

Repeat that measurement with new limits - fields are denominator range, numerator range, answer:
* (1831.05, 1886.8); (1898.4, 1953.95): 1.68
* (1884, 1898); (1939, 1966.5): 1.84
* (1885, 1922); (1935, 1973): 1.20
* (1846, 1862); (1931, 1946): 1.58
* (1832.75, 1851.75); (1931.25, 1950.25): 1.39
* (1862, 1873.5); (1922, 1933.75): 2.13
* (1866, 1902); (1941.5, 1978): 1.84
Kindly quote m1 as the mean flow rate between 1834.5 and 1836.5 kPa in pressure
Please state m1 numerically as 4.15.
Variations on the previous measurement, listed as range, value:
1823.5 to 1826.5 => 3.92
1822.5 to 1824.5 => 3.83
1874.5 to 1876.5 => 2.28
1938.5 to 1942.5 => 5.7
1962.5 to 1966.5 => 4.78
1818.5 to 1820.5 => 3.26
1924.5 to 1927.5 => 6.26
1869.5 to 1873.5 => 2.73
